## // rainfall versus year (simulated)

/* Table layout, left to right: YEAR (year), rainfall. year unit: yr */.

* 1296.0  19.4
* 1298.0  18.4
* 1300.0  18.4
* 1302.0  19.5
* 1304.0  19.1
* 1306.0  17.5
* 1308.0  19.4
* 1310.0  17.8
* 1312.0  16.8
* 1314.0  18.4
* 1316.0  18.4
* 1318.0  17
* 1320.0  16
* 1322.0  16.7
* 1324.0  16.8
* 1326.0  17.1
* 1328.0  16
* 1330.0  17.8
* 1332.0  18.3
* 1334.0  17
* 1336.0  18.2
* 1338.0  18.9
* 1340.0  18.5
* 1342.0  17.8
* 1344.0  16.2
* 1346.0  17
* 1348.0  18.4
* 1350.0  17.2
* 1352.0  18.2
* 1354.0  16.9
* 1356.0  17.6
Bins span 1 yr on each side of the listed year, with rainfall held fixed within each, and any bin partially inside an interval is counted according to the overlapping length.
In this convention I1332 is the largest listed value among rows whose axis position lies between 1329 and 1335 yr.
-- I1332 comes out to 18.3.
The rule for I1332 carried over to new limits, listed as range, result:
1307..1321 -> 19.4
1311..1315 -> 18.4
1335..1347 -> 18.9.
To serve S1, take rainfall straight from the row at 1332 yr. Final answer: 18.3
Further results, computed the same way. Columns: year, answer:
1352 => 18.2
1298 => 18.4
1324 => 16.8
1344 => 16.2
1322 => 16.7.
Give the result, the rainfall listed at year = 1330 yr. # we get 17.8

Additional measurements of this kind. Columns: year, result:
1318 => 17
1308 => 19.4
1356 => 17.6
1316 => 18.4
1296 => 19.4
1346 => 17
